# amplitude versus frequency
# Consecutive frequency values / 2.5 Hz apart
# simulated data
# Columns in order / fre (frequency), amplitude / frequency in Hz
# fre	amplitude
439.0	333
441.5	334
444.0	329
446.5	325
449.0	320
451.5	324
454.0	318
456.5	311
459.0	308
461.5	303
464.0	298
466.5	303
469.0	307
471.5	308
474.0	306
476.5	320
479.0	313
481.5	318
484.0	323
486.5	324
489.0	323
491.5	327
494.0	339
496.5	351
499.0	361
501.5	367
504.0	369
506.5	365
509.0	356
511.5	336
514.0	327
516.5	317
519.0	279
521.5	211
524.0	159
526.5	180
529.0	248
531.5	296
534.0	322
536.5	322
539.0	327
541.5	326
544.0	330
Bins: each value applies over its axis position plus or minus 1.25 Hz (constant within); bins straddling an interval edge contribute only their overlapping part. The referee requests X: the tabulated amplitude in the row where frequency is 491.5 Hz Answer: 327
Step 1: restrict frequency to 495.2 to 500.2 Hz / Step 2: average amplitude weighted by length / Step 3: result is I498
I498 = 356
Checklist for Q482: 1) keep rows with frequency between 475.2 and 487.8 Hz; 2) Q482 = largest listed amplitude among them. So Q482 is 324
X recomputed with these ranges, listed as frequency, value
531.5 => 296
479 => 313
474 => 306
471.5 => 308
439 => 333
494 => 339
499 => 361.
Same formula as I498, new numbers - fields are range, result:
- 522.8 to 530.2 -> 196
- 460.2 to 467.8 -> 301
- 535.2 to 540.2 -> 324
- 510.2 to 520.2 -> 315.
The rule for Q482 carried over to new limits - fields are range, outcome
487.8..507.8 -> 369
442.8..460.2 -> 329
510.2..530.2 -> 336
